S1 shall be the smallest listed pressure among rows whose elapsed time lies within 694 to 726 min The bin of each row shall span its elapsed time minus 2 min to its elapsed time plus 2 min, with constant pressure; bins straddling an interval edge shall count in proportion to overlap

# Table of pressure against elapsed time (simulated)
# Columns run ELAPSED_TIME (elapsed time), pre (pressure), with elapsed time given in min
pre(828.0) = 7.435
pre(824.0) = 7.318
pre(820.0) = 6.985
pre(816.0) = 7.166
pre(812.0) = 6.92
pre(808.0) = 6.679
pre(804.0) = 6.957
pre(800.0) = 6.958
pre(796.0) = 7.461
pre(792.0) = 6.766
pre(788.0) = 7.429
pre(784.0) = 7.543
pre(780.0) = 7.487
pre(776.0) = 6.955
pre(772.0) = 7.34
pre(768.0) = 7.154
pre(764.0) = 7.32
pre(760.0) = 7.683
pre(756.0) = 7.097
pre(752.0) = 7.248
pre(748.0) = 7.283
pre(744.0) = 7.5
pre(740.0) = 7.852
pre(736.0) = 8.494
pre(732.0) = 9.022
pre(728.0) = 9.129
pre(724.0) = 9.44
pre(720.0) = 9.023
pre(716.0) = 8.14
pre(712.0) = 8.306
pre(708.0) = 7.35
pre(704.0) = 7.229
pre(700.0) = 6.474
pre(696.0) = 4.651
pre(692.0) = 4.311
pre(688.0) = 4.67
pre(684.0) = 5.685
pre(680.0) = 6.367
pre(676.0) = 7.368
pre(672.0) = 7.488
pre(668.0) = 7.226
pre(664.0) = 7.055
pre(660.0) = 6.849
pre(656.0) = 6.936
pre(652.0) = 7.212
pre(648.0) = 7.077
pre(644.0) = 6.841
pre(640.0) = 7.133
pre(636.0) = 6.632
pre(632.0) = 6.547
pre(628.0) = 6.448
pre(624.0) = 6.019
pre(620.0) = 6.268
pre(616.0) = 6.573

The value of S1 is 4.651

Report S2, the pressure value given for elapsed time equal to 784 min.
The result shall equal 7.543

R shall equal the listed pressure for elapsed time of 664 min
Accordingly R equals 7.055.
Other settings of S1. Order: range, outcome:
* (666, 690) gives 4.67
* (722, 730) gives 9.129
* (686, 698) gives 4.311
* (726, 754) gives 7.248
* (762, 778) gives 6.955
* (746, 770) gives 7.097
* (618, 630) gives 6.019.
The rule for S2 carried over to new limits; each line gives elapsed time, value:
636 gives 6.632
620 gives 6.268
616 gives 6.573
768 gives 7.154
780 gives 7.487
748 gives 7.283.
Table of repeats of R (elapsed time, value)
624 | 6.019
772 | 7.34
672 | 7.488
